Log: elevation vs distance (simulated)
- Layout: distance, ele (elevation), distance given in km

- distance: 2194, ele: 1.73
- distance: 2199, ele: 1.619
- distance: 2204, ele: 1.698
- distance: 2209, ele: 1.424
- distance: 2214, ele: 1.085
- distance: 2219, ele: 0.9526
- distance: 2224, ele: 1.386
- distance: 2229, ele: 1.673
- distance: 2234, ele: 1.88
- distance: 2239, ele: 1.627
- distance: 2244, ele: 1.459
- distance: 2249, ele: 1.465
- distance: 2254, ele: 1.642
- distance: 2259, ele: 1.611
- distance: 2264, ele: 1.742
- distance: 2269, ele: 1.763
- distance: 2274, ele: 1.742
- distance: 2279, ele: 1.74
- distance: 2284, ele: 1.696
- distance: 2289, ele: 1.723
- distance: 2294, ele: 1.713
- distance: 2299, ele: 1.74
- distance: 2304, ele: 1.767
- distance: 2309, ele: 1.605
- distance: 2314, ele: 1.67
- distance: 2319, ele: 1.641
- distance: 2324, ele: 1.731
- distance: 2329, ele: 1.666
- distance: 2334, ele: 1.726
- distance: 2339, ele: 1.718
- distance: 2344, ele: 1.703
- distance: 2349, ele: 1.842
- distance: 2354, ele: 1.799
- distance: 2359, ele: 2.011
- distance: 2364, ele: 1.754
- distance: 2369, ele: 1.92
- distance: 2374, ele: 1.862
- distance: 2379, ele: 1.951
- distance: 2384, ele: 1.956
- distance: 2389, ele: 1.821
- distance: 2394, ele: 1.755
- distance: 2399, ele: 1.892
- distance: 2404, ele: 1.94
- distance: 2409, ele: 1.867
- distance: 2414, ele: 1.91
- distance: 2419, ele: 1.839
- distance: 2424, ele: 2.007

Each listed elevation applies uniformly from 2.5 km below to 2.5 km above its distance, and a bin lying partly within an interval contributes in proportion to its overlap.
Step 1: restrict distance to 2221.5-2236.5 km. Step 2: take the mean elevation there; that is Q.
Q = 1.65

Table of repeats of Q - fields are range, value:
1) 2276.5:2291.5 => 1.72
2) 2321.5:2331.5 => 1.7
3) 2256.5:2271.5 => 1.71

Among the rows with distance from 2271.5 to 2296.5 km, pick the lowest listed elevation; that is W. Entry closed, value 1.696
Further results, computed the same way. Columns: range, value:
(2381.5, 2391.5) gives 1.821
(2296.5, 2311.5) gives 1.605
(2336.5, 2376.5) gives 1.703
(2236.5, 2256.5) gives 1.459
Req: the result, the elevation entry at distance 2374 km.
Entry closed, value 1.862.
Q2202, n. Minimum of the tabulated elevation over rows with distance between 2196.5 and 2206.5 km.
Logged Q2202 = 1.619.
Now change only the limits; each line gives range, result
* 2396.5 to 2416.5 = 1.867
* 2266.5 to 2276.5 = 1.742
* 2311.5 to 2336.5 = 1.641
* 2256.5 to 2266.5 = 1.611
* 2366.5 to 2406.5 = 1.755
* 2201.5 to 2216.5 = 1.085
